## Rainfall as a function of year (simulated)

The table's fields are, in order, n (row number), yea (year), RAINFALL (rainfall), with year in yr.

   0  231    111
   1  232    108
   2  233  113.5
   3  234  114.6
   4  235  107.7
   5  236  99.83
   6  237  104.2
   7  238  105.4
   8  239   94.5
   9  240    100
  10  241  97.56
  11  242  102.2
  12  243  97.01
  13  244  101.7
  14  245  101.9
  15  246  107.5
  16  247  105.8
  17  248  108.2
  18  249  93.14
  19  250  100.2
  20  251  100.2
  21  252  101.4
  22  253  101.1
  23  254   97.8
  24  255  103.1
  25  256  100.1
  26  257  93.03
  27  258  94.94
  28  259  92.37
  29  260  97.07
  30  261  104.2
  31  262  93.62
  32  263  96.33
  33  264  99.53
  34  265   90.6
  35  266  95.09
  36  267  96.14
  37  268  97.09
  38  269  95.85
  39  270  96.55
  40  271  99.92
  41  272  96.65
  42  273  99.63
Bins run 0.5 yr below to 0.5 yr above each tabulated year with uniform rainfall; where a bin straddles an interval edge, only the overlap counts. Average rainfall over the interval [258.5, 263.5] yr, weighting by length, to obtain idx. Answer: 96.7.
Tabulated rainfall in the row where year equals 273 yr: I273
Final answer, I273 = 99.63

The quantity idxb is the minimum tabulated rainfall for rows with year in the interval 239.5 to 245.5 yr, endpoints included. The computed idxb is 97.01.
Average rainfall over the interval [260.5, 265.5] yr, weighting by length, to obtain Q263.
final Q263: 96.9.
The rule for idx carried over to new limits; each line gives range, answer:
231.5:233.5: 111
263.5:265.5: 95.1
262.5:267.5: 95.5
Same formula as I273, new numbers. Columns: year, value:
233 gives 113.5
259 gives 92.37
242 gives 102.2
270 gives 96.55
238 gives 105.4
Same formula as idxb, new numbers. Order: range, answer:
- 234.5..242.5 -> 94.5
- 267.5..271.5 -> 95.85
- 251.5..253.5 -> 101.1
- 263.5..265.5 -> 90.6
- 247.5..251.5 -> 93.14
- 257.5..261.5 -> 92.37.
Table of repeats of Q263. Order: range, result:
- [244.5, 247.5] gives 105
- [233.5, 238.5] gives 106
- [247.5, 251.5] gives 100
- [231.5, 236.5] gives 109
